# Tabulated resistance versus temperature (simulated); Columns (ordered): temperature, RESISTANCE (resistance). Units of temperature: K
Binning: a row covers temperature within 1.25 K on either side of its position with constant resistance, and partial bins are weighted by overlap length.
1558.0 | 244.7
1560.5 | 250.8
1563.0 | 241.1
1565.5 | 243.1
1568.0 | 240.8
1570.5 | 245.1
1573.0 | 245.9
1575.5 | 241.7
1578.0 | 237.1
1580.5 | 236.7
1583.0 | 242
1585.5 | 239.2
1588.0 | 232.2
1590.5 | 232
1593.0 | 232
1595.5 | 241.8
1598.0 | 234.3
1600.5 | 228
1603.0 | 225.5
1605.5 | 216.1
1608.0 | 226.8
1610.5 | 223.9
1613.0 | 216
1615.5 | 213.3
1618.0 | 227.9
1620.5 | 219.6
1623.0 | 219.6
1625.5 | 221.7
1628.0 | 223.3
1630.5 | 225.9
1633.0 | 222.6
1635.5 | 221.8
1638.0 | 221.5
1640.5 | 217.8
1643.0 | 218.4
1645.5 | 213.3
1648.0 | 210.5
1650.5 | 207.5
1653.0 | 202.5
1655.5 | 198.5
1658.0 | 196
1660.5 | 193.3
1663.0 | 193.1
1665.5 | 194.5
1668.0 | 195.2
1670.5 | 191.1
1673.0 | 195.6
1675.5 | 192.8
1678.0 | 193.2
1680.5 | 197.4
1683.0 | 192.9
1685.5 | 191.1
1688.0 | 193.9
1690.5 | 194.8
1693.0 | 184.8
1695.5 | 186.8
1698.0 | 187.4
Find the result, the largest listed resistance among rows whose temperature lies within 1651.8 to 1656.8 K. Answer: 202.5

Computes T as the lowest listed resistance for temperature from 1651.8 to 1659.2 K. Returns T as 196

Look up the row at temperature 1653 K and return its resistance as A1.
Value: 202.5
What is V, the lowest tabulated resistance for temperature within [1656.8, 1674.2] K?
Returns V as 191.1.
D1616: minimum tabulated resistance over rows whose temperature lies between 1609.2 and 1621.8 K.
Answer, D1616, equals 213.3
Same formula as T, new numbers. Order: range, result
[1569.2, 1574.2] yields 245.1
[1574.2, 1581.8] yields 236.7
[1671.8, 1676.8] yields 192.8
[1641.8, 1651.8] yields 207.5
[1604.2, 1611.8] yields 216.1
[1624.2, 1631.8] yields 221.7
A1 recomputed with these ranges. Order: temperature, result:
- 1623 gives 219.6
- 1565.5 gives 243.1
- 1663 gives 193.1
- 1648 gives 210.5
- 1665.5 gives 194.5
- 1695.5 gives 186.8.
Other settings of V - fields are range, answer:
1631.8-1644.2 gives 217.8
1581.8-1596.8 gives 232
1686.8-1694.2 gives 184.8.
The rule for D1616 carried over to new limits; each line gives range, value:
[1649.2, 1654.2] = 202.5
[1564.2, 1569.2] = 240.8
